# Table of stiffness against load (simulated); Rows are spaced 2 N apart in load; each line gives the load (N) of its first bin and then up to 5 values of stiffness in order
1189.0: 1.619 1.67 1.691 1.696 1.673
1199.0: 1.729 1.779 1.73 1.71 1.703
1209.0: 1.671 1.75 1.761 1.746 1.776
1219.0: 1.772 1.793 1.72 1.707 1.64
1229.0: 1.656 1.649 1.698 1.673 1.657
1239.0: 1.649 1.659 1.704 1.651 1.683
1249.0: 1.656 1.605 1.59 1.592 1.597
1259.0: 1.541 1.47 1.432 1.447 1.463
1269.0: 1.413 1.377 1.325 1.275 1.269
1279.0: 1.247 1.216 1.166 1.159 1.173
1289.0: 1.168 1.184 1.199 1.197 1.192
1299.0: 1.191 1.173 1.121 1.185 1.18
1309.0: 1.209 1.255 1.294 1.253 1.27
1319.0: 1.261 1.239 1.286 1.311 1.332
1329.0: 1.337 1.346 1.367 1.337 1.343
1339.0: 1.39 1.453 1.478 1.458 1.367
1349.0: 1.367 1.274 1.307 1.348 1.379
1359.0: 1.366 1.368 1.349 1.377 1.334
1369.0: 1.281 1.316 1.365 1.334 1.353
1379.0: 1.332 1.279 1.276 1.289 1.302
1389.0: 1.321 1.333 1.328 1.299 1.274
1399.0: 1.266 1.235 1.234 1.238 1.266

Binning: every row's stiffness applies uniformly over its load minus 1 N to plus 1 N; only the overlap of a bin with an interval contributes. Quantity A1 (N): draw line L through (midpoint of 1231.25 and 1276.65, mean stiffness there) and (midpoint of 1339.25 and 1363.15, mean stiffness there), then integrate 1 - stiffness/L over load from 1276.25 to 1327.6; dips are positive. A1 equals 8.6 N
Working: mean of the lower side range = 1.55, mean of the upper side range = 1.38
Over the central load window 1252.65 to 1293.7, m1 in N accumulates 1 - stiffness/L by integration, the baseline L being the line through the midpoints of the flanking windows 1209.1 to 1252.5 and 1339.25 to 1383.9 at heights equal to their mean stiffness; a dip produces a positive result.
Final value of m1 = 6.2 N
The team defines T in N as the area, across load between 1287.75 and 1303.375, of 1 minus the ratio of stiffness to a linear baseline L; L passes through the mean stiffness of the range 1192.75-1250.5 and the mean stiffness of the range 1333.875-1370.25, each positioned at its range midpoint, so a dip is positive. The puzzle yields 3.4 N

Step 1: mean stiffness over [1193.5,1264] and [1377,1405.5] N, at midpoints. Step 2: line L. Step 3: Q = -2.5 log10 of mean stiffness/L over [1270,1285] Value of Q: 0.230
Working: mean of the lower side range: 1.67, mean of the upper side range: 1.29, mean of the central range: 1.26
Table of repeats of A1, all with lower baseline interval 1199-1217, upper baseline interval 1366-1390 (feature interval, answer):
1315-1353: 2.14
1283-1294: 2.58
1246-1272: 1.31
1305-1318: 2.11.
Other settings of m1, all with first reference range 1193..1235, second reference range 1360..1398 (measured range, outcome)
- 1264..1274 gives 1.1 N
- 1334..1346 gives 0.0 N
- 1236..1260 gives 0.0 N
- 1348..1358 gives 0.4 N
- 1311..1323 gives 1.7 N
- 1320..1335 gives 1.3 N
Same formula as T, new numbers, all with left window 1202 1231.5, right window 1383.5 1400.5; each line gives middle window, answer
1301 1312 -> 2.3 N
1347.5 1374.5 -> 0.6 N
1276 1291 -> 3.5 N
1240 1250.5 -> -0.1 N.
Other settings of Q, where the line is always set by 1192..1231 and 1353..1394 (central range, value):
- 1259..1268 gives 0.09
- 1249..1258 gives 0.01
